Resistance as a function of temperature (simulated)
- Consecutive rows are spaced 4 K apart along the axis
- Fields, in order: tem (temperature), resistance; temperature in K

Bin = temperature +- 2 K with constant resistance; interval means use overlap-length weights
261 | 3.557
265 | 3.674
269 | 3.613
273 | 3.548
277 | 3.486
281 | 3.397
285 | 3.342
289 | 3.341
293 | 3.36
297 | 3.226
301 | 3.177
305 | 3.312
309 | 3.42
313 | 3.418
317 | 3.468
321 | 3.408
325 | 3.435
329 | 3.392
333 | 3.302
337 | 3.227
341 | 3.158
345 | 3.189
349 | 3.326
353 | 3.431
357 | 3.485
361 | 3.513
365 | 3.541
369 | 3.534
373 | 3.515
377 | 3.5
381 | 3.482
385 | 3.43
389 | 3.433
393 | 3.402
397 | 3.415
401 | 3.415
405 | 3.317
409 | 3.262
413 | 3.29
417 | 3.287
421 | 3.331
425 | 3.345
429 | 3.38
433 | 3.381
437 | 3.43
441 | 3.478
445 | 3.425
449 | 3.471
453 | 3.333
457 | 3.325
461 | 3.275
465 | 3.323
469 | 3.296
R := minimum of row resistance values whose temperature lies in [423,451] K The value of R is 3.345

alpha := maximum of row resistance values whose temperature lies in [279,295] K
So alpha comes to 3.397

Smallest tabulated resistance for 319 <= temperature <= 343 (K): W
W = 3.158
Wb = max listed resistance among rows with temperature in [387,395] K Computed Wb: 3.433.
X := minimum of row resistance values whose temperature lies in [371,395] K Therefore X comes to 3.402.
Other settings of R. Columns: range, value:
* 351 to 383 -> 3.431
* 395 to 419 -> 3.262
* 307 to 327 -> 3.408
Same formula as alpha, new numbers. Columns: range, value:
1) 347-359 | 3.485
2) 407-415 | 3.29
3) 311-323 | 3.468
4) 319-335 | 3.435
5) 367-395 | 3.534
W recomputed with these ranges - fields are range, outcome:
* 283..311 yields 3.177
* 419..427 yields 3.331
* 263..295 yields 3.341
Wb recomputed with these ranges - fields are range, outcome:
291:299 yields 3.36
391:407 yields 3.415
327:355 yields 3.431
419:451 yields 3.478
